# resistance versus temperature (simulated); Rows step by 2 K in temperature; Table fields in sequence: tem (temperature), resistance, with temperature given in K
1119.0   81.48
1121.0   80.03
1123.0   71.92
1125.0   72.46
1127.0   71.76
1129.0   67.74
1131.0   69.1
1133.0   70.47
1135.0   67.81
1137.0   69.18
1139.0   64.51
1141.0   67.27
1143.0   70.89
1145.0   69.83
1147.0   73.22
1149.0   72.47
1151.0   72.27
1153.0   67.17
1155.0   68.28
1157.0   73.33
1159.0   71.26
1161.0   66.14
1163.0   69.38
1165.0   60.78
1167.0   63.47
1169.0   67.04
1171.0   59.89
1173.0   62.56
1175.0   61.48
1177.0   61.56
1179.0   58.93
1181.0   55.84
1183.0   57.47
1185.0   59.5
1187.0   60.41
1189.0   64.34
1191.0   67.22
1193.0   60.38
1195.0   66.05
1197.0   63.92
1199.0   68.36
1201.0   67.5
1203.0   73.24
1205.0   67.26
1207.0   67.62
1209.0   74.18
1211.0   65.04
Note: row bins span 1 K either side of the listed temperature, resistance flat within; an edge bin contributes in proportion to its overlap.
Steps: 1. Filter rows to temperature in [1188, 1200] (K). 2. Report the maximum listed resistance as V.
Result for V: 68.36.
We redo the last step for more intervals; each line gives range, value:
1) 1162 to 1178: 69.38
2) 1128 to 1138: 70.47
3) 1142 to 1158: 73.33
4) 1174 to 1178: 61.56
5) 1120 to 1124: 80.03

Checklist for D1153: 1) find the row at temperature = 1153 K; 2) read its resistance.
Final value 67.17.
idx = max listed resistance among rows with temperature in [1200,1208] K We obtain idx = 73.24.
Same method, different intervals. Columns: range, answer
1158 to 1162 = 71.26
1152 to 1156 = 68.28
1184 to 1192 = 67.22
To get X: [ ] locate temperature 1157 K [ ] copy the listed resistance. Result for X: 73.33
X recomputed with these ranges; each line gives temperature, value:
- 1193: 60.38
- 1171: 59.89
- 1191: 67.22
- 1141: 67.27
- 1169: 67.04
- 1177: 61.56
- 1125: 72.46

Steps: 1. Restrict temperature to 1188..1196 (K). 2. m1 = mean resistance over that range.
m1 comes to 64.5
